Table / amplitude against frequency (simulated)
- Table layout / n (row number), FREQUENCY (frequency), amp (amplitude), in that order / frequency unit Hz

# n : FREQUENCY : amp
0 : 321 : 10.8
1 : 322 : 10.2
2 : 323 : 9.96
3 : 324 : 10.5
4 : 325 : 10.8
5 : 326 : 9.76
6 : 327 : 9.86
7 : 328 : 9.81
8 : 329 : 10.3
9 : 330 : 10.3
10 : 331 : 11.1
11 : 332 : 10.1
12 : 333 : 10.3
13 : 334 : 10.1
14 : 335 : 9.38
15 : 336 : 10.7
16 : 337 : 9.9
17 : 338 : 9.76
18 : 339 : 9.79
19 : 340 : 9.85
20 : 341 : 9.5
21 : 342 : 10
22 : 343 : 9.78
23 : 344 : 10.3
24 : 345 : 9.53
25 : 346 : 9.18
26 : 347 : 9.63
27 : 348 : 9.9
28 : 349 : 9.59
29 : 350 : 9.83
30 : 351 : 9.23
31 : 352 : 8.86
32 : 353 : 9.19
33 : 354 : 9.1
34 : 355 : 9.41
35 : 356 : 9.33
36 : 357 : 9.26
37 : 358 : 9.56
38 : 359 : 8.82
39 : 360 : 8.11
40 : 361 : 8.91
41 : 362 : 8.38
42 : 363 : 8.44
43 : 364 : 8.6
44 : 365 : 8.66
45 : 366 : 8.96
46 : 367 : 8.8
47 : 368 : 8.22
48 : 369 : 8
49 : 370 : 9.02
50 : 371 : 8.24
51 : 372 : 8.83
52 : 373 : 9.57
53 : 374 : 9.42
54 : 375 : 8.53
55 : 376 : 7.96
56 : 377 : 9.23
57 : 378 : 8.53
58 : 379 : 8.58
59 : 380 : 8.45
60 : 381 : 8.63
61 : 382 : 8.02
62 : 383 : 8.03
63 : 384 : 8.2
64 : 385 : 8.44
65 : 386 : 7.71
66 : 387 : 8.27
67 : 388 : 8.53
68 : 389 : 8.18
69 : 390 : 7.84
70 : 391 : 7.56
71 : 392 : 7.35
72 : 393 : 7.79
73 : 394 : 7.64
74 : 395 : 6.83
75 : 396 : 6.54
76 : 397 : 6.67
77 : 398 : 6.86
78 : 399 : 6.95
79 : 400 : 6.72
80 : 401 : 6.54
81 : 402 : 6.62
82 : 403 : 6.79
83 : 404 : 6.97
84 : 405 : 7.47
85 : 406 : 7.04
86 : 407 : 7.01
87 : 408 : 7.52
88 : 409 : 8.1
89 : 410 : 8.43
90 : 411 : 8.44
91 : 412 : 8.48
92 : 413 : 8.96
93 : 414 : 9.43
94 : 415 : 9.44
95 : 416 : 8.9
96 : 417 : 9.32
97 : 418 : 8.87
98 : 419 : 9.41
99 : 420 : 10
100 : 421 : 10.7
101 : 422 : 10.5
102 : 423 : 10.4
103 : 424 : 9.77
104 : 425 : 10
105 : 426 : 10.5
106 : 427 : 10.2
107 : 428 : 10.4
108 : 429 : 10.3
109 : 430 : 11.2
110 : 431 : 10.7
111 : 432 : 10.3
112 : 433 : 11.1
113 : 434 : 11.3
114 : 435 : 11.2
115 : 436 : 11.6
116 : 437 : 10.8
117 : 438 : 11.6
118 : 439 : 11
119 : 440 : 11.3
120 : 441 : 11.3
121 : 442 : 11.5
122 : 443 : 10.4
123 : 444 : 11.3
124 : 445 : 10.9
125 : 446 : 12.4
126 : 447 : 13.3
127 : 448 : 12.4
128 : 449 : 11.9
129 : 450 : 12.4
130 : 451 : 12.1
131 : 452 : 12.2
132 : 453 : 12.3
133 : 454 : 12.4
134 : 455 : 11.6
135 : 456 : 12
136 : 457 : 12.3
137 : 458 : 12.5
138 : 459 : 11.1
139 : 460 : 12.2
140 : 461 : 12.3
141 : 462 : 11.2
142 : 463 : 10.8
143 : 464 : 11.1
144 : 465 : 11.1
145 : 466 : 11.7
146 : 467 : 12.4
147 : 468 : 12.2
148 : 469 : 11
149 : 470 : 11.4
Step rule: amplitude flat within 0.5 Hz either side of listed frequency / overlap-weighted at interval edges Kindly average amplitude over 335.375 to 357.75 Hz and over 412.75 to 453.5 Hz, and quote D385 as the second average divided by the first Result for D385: 1.1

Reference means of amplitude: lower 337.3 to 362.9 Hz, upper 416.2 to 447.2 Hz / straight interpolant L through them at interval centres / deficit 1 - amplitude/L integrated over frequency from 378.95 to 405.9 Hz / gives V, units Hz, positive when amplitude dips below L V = 6.8 Hz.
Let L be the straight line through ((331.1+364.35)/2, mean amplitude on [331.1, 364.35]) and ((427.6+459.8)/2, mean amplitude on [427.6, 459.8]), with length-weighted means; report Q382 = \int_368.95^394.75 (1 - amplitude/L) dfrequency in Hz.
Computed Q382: 4.8 Hz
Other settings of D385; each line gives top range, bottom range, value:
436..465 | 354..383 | 1.34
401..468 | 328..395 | 1.16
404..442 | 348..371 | 1.10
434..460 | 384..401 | 1.57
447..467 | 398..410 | 1.68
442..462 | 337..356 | 1.25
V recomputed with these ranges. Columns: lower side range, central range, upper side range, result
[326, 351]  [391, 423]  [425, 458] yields 8.5 Hz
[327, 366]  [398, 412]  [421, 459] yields 4.4 Hz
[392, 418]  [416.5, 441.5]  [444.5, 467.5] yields -2.3 Hz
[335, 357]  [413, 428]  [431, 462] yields 1.8 Hz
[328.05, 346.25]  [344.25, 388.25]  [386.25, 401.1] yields -0.9 Hz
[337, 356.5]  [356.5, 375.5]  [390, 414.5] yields 0.2 Hz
